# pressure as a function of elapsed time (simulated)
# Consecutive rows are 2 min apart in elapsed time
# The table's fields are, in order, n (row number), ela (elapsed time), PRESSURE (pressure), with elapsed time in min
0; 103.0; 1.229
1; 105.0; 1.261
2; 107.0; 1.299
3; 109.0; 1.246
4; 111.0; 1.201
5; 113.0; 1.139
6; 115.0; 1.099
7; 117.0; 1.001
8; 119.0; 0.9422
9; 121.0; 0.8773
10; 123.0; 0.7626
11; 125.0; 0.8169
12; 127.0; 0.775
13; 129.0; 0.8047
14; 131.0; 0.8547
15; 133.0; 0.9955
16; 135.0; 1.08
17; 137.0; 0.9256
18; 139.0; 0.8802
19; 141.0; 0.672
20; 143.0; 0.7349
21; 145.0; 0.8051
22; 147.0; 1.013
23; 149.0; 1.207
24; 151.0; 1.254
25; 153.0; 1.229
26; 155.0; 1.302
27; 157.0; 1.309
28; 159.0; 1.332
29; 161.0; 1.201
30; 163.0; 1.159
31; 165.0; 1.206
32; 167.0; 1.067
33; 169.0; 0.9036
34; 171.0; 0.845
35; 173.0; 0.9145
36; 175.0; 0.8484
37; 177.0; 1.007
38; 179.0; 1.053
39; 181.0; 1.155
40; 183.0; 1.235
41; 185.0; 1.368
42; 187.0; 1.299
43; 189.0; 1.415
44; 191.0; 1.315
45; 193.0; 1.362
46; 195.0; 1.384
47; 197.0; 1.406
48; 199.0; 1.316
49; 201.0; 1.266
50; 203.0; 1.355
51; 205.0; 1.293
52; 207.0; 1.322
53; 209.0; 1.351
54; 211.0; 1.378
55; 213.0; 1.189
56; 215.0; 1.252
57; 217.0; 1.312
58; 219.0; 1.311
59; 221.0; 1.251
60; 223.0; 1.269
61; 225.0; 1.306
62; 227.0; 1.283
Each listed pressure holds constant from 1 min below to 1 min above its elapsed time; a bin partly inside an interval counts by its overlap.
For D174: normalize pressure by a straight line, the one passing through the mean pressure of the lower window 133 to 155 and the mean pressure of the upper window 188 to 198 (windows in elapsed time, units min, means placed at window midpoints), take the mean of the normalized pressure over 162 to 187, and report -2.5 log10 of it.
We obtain 0.15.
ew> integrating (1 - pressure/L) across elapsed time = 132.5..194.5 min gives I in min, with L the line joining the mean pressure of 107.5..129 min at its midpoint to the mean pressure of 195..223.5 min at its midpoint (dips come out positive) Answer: 2.4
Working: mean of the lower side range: 0.985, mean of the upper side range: 1.31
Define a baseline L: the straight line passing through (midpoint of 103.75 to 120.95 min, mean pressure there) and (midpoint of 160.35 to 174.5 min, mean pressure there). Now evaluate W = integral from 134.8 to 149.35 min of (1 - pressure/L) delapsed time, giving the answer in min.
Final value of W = 2.51 min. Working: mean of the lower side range 1.13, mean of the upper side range 1.03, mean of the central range 0.893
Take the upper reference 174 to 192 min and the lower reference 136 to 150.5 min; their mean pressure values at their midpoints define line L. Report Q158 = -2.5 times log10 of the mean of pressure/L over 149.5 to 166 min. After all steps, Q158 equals -0.23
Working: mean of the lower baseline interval 0.904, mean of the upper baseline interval 1.19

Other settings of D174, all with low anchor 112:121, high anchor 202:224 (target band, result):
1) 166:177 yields 0.267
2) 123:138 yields 0.204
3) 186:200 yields -0.096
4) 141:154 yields 0.106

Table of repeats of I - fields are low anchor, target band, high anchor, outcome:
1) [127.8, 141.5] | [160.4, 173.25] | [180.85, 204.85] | 0.97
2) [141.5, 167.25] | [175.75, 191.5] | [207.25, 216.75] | -0.06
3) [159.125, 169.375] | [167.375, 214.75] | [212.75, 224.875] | -0.32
